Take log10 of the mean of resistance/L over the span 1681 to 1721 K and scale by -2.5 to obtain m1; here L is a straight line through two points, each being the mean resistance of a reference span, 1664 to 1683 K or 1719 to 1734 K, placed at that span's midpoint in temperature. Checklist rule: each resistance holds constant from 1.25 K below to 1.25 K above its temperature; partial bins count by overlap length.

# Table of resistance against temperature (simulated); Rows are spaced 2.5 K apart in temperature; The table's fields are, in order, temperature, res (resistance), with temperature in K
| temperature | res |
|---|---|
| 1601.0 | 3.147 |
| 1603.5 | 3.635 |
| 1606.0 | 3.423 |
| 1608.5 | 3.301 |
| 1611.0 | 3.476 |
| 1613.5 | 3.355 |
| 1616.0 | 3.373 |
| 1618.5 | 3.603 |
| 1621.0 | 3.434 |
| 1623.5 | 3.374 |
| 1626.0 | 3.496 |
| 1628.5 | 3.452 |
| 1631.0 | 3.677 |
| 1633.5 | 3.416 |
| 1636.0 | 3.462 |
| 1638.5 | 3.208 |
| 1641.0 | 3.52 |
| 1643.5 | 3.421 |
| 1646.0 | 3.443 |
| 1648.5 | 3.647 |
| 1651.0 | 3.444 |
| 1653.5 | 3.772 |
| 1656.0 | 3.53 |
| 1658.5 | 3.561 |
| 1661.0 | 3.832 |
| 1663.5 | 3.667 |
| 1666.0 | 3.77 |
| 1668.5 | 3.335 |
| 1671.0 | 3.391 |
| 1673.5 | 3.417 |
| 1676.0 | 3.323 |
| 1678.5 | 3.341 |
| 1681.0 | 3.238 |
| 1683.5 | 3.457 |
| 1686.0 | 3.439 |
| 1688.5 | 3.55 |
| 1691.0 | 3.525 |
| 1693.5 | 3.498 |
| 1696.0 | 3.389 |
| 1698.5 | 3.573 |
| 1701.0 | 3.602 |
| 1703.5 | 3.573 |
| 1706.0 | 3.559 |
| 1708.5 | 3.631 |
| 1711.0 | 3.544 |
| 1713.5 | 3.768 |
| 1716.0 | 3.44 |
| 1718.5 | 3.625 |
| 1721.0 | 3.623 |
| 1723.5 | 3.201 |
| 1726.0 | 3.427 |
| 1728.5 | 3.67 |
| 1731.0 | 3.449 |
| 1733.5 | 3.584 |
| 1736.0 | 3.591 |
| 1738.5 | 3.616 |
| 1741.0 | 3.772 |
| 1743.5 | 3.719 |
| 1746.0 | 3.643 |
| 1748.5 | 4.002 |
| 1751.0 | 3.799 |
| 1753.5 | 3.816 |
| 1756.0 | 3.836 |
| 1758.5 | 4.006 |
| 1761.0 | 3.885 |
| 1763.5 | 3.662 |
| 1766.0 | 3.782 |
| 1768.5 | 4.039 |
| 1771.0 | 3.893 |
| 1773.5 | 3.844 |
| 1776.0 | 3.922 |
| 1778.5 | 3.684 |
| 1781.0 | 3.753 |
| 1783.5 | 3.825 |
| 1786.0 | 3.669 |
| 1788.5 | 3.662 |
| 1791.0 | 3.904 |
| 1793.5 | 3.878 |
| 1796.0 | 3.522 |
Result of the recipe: -0.03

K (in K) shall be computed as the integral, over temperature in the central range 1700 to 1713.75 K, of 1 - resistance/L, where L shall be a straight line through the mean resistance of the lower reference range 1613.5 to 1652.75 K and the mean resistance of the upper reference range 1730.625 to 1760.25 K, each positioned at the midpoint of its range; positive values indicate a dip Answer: 0.2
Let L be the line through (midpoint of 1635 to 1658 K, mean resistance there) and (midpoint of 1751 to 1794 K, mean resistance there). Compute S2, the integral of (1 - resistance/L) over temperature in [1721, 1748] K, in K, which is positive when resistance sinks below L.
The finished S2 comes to 1.0 K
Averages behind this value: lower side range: 3.5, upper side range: 3.83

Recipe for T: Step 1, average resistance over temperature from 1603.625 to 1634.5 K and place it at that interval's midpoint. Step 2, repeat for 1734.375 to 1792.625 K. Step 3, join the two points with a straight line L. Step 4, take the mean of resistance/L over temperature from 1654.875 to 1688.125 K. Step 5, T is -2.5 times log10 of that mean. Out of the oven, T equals 0.03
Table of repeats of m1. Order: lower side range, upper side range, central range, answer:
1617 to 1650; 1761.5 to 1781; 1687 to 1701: 0.035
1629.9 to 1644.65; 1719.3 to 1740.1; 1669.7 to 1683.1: 0.042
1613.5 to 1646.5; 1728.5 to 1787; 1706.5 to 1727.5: 0.040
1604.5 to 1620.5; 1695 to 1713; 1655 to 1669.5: -0.037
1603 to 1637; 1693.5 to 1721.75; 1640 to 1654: -0.011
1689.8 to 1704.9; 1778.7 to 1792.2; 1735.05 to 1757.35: -0.030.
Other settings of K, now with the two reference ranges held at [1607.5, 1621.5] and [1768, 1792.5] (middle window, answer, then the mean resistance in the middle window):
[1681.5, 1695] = 0.5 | 3.48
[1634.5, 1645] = 0.2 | 3.4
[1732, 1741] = 0.2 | 3.62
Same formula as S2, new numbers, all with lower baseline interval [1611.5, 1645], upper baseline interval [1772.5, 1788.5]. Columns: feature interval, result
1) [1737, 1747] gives 0.01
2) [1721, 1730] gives 0.48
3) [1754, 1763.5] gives -0.37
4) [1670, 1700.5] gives 1.16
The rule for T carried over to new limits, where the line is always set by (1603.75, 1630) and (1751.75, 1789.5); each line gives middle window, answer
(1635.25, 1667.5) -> -0.01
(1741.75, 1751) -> -0.01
